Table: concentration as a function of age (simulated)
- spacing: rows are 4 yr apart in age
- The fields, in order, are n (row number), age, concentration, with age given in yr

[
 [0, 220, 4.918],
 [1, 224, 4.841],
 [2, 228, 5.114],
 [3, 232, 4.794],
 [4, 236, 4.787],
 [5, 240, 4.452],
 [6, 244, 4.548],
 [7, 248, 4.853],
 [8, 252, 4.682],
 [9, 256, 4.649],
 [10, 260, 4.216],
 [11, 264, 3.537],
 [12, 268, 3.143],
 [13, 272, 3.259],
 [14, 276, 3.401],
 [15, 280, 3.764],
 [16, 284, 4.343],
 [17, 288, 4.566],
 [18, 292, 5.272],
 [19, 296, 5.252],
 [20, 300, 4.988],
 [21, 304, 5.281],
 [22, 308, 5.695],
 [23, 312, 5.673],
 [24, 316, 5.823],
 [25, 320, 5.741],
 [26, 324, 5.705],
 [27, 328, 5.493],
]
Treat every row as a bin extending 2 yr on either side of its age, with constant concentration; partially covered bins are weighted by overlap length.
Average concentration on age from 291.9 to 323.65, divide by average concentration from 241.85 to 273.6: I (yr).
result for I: 1.3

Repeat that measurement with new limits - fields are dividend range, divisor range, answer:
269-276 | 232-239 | 0.69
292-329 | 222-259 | 1.16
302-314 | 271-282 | 1.59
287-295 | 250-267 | 1.19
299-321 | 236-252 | 1.19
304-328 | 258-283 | 1.58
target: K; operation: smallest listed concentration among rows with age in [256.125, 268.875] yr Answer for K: 3.143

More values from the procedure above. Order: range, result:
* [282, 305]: 4.343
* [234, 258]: 4.452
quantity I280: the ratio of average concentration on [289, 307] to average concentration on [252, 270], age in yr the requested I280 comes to 1.3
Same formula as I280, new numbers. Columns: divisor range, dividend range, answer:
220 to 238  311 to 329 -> 1.17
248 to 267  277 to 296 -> 1.06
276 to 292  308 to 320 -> 1.35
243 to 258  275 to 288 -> 0.85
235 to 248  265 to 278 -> 0.71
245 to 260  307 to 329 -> 1.23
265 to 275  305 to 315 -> 1.74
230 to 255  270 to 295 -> 0.89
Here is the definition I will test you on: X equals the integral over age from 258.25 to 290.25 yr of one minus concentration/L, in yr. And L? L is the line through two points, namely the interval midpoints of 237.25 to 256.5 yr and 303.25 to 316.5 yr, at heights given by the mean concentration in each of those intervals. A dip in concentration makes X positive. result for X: 8.12 yr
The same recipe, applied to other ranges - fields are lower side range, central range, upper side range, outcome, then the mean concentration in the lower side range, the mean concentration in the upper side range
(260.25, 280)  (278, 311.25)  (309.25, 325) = -1.9 yr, 3.46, 5.74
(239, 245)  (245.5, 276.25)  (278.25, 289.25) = 2.6 yr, 4.5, 4.21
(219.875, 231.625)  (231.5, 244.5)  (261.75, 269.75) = -0.5 yr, 4.94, 3.37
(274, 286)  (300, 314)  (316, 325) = -1.0 yr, 3.84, 5.75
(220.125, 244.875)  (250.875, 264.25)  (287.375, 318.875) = 1.7 yr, 4.78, 5.36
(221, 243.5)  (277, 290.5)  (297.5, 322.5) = 2.8 yr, 4.79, 5.53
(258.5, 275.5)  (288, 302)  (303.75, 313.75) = -0.5 yr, 3.51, 5.59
